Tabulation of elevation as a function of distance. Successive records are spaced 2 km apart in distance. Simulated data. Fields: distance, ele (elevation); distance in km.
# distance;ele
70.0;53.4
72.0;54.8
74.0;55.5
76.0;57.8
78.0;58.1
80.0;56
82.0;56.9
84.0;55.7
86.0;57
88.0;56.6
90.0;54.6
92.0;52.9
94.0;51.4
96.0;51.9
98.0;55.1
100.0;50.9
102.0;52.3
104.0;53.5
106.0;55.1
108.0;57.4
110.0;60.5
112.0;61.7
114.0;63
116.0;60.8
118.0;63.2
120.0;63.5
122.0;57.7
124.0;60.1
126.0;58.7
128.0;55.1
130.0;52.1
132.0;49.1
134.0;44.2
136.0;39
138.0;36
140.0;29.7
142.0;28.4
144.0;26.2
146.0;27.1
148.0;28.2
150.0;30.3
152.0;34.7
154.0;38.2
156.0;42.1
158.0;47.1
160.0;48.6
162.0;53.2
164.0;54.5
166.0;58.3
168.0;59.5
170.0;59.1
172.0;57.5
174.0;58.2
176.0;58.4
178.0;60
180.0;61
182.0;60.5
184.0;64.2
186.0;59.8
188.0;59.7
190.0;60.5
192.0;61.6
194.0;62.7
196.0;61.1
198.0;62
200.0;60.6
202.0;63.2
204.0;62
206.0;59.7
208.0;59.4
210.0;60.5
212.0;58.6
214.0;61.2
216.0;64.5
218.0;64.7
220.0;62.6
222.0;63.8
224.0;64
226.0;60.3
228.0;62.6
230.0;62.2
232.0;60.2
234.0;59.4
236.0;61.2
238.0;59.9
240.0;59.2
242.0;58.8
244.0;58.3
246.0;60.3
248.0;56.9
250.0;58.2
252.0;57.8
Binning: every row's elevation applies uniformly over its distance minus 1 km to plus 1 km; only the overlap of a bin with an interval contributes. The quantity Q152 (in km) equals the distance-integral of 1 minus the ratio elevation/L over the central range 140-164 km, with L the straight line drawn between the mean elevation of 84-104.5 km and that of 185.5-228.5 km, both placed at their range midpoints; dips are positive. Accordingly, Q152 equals 8.6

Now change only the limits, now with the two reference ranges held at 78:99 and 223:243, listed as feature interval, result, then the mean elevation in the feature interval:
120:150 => 7.5 km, 42.6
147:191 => 4.4 km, 52.4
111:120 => -1.0 km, 62.3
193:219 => -0.8 km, 61.6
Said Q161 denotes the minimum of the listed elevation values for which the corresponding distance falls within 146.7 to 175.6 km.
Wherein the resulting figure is 28.2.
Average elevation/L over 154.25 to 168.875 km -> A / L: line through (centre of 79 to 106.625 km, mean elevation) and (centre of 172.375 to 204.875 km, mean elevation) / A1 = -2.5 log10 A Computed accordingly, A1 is 0.156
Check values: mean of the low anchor 54.3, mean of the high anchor 60.9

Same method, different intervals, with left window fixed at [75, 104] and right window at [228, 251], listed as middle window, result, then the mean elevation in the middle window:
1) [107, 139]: 0.01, 55.1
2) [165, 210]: -0.05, 60.4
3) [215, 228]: -0.07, 63.3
